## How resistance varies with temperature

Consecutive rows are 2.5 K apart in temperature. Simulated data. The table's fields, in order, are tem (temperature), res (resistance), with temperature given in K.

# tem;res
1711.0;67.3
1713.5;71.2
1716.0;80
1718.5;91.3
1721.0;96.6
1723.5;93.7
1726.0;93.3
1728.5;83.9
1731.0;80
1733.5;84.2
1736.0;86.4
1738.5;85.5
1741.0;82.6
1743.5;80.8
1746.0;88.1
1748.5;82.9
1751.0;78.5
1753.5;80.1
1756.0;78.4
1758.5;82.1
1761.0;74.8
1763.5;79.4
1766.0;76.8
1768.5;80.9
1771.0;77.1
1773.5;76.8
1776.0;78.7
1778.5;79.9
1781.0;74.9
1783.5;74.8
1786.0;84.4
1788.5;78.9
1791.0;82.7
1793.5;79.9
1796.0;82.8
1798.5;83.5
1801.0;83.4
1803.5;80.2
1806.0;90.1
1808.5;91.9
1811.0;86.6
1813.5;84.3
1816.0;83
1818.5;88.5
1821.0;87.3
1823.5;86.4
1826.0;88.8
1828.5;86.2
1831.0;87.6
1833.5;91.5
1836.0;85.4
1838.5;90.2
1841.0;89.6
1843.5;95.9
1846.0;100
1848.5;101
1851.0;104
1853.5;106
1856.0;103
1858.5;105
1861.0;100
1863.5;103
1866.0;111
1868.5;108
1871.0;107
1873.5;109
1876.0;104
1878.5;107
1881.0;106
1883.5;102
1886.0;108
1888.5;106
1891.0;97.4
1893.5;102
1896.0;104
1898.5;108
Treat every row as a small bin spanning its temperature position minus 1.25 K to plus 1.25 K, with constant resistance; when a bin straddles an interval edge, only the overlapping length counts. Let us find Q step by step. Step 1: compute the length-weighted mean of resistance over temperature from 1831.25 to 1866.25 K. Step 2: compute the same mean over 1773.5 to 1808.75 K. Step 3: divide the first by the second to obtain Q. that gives 1.21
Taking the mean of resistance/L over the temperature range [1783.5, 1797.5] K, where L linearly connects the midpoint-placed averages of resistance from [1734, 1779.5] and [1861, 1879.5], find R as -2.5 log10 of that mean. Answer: 0.09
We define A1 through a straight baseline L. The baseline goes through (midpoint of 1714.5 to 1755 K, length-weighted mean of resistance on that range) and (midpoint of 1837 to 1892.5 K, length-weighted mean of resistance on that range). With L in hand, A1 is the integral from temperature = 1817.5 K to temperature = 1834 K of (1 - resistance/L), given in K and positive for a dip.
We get 1.6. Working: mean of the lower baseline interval 85.4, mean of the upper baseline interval 103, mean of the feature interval 87.9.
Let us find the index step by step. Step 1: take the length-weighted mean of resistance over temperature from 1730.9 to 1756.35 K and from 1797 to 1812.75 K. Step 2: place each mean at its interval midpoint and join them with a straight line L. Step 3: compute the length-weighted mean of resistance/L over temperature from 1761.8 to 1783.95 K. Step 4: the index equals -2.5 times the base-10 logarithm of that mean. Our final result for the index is 0.09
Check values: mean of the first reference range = 82.8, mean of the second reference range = 85.8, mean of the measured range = 77.7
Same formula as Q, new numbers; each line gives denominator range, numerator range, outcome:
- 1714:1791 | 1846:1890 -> 1.28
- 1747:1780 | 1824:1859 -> 1.20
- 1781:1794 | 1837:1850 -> 1.20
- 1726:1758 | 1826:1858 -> 1.14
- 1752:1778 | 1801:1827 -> 1.10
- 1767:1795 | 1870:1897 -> 1.33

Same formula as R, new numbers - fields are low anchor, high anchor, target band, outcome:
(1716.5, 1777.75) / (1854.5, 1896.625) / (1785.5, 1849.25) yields 0.09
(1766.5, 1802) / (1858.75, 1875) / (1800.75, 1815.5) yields 0.02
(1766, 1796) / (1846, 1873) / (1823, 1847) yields 0.08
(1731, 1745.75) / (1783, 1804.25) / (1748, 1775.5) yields 0.05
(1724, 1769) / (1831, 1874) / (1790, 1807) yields 0.10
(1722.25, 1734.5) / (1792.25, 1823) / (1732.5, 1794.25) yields 0.08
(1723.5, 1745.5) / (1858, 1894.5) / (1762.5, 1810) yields 0.14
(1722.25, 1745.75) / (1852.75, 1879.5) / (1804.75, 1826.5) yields 0.13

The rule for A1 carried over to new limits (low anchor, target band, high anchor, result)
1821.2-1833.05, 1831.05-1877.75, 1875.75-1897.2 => -2.6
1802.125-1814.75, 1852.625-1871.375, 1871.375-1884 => -0.7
